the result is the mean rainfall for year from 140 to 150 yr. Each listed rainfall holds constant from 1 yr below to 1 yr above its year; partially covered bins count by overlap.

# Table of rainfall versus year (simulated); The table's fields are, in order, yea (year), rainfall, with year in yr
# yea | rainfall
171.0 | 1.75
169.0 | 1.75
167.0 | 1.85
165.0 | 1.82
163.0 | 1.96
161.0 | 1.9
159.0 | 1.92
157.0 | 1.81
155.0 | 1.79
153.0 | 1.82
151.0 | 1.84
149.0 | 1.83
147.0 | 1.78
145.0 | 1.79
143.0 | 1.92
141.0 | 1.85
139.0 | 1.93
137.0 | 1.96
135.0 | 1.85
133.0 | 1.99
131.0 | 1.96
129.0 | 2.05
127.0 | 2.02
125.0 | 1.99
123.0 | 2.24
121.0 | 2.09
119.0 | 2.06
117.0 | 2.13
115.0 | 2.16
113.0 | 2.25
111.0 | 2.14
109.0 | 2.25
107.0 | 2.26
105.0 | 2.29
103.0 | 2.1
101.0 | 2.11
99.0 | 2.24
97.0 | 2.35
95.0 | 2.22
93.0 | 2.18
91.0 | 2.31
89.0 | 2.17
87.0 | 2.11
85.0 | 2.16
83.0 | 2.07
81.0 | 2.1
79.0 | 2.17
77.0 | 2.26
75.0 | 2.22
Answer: 1.83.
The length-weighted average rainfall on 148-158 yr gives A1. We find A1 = 1.82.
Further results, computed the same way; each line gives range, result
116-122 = 2.09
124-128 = 2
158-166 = 1.9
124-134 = 2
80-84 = 2.08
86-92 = 2.2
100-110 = 2.2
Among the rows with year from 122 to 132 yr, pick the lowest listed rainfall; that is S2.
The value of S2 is 1.96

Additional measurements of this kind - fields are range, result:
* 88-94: 2.17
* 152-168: 1.79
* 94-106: 2.1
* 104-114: 2.14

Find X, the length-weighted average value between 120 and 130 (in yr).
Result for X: 2.08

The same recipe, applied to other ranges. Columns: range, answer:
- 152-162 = 1.85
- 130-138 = 1.94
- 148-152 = 1.83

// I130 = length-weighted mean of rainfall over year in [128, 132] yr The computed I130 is 2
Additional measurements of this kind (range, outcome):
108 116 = 2.2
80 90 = 2.12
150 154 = 1.83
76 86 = 2.15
